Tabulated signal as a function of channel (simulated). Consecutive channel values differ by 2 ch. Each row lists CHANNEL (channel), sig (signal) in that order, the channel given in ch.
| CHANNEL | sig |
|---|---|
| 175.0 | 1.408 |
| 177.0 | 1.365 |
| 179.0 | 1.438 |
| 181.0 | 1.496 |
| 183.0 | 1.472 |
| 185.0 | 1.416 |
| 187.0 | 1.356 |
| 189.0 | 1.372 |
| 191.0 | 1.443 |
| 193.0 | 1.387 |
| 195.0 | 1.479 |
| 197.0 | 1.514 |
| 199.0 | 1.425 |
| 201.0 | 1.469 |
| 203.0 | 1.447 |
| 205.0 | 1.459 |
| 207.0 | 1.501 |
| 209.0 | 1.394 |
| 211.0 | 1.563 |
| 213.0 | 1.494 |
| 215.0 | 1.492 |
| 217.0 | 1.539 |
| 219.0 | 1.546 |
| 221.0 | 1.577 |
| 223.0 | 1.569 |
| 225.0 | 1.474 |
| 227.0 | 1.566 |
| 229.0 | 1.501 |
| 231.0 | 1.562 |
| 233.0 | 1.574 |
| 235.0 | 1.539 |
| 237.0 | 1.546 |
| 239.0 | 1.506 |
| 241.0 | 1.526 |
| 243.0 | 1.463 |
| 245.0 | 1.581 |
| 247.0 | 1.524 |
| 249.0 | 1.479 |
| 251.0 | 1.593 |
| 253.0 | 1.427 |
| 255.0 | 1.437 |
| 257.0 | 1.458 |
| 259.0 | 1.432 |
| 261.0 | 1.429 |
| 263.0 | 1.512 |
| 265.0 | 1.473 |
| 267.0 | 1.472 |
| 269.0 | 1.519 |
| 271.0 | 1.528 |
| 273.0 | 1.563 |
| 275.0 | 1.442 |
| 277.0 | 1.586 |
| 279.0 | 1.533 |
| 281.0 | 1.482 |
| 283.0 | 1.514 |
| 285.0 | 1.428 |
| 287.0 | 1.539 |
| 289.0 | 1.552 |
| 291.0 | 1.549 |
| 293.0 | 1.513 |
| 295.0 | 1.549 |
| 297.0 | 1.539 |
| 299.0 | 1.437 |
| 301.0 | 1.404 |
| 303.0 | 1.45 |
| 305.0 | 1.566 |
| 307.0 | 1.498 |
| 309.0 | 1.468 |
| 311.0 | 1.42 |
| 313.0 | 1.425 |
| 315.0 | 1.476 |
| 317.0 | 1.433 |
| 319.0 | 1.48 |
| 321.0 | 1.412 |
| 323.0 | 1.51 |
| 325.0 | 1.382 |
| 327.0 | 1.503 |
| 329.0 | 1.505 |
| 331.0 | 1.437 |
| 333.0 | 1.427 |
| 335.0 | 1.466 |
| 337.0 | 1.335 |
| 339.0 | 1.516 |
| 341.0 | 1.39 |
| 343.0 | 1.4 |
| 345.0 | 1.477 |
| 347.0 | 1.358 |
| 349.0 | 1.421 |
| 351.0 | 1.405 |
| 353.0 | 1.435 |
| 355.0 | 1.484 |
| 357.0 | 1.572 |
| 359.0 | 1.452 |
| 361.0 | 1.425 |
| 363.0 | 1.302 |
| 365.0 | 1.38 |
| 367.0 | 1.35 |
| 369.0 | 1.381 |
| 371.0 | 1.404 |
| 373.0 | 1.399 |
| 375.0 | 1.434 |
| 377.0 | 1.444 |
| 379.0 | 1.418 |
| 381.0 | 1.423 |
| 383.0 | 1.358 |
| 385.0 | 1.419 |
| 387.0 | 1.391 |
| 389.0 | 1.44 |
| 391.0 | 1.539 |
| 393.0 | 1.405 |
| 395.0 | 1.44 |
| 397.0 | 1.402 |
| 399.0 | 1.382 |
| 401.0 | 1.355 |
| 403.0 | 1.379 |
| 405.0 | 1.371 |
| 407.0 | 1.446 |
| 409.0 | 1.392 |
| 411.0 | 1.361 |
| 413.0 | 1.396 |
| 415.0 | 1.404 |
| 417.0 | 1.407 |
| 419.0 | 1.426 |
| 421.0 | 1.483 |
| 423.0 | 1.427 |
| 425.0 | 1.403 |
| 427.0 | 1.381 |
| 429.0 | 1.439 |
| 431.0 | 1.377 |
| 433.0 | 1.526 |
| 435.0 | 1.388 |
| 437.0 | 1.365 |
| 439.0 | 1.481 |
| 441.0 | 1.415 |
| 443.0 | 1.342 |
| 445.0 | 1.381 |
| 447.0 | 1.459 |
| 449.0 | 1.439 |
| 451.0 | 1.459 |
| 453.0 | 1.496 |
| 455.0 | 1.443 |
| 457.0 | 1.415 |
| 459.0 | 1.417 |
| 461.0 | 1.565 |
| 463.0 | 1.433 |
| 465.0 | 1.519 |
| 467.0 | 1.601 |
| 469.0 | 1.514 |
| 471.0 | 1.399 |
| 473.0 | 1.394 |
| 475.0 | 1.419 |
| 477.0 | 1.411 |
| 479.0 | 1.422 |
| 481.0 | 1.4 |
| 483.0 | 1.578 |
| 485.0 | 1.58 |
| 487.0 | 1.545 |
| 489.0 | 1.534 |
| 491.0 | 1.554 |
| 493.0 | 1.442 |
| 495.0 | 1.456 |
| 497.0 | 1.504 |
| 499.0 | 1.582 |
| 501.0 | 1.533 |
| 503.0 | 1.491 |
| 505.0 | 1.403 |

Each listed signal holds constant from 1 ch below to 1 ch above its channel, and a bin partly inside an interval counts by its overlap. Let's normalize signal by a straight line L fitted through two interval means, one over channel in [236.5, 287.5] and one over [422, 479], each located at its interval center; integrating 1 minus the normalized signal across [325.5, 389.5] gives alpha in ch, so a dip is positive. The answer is 2.0 ch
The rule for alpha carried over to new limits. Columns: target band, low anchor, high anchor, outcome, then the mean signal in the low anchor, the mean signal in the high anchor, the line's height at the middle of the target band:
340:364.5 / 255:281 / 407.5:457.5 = 0.5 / 1.49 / 1.42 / 1.46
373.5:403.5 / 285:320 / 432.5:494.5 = 1.2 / 1.49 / 1.46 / 1.47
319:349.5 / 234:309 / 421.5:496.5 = 1.0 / 1.5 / 1.46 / 1.49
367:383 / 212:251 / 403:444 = 0.4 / 1.53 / 1.41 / 1.44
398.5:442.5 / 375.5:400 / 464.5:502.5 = 1.1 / 1.42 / 1.49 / 1.45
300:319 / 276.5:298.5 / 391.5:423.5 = 0.5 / 1.52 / 1.41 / 1.5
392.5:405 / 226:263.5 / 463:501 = 0.9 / 1.51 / 1.49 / 1.5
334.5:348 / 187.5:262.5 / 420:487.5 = 0.5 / 1.49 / 1.45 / 1.47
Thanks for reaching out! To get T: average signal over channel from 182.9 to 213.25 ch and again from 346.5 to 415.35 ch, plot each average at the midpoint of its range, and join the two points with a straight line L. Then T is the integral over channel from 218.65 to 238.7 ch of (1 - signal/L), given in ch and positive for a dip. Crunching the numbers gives -1.4 ch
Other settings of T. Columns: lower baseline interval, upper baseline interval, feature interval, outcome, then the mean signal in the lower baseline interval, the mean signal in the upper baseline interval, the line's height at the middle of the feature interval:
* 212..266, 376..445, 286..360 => -0.1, 1.51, 1.41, 1.46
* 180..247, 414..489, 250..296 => -0.6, 1.49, 1.45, 1.48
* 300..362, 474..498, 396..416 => 1.1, 1.45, 1.49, 1.47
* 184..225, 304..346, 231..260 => -0.8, 1.47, 1.45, 1.47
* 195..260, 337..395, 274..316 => -0.8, 1.51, 1.42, 1.46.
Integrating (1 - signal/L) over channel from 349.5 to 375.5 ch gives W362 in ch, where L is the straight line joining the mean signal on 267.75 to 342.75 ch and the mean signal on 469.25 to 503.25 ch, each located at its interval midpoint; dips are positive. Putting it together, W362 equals 1.1 ch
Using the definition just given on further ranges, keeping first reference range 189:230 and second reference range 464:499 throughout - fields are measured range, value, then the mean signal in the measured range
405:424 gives 1.0 ch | 1.41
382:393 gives 0.5 ch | 1.43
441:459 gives 0.7 ch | 1.43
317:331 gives 0.3 ch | 1.46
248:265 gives 0.2 ch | 1.47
